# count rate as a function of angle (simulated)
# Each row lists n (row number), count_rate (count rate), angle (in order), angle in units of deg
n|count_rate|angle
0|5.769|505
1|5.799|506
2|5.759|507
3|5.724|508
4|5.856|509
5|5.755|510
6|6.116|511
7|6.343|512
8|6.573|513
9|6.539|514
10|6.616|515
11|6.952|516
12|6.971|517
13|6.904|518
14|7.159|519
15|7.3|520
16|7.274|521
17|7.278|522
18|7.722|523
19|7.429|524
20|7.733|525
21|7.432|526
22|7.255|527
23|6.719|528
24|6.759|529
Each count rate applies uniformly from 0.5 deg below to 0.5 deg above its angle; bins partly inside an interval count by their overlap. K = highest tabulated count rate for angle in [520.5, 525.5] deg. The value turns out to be 7.733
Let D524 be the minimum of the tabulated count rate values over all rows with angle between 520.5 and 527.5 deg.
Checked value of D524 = 7.255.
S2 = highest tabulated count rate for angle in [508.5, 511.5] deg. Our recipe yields 6.116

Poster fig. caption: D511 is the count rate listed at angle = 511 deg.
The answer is 6.116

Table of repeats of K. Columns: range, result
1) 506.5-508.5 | 5.759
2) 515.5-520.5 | 7.3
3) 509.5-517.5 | 6.971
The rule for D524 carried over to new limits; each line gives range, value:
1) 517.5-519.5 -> 6.904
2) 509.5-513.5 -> 5.755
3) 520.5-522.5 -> 7.274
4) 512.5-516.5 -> 6.539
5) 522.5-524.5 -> 7.429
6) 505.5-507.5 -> 5.759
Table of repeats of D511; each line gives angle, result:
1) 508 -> 5.724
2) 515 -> 6.616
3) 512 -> 6.343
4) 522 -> 7.278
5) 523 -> 7.722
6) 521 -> 7.274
